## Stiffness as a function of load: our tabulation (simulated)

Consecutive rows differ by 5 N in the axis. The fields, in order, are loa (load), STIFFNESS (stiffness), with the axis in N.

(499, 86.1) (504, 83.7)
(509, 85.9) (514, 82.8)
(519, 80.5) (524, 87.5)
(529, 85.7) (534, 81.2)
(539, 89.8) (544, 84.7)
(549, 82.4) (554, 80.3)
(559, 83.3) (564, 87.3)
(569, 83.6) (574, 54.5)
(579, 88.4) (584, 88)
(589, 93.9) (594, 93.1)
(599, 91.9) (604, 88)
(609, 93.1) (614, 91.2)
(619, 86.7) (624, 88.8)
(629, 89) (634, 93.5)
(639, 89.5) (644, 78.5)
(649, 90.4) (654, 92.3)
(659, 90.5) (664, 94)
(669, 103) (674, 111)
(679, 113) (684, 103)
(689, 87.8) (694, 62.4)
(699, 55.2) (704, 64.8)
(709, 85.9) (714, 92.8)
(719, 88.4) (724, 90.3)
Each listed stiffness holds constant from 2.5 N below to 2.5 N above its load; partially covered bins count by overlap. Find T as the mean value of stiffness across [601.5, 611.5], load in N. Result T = 90.5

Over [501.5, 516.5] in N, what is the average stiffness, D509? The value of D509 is 84.1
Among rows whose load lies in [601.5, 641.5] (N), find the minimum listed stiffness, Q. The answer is 86.7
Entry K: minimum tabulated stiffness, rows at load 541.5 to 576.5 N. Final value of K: 54.5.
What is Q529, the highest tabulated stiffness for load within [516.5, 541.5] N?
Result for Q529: 89.8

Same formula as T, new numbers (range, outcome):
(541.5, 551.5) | 83.5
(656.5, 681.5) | 102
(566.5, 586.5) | 78.6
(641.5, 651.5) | 84.5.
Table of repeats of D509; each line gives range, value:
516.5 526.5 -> 84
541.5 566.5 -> 83.6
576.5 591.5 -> 90.1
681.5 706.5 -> 74.6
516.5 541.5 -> 84.9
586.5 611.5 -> 92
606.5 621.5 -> 90.3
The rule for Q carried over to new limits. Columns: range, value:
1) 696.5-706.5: 55.2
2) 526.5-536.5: 81.2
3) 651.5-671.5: 90.5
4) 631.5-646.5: 78.5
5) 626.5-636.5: 89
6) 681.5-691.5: 87.8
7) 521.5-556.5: 80.3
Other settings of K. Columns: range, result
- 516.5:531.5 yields 80.5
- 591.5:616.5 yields 88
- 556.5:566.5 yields 83.3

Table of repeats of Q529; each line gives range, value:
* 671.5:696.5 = 113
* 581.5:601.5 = 93.9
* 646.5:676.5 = 111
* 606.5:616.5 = 93.1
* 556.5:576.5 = 87.3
